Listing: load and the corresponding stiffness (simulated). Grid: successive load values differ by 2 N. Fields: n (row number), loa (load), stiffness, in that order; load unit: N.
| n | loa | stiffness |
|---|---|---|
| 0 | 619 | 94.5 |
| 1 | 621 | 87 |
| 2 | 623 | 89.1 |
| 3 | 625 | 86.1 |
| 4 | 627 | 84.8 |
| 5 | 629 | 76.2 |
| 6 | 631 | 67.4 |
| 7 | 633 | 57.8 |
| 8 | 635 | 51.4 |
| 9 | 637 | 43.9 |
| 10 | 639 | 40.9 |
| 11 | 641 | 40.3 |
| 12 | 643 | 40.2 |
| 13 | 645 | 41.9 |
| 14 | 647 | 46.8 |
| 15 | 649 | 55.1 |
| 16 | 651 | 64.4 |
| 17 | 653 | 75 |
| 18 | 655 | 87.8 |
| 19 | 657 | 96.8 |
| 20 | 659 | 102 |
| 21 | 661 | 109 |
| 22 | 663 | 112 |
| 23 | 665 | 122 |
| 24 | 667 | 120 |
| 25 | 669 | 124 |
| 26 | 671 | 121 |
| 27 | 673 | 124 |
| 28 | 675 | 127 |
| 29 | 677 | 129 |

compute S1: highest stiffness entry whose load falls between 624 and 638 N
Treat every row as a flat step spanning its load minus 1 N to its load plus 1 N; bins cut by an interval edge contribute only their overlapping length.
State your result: 86.1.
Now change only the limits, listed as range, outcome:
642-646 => 41.9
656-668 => 122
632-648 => 57.8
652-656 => 87.8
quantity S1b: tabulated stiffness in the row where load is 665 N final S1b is 122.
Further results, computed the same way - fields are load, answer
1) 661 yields 109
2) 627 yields 84.8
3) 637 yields 43.9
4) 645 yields 41.9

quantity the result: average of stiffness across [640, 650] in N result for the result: 44.9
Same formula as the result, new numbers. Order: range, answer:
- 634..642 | 44.1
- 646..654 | 60.3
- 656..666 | 108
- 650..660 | 85.2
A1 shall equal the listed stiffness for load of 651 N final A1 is 64.4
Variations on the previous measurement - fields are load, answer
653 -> 75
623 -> 89.1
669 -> 124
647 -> 46.8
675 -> 127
